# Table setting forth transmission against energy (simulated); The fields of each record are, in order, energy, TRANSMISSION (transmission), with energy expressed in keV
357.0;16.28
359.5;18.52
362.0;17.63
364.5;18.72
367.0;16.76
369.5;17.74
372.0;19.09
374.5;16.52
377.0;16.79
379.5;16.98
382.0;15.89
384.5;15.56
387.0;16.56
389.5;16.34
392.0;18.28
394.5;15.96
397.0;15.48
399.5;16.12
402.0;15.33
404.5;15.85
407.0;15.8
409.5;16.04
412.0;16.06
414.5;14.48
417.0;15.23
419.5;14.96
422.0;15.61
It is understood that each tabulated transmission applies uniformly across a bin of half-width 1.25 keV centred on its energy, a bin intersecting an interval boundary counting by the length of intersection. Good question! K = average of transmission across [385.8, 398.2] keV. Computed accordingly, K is 16.5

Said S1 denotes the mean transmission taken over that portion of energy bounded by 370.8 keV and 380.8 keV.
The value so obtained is 17.3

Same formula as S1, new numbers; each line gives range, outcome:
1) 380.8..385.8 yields 15.7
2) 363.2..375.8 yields 17.8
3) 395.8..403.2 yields 15.6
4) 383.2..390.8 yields 16.2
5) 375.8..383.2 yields 16.6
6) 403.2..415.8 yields 15.6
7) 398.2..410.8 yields 15.8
